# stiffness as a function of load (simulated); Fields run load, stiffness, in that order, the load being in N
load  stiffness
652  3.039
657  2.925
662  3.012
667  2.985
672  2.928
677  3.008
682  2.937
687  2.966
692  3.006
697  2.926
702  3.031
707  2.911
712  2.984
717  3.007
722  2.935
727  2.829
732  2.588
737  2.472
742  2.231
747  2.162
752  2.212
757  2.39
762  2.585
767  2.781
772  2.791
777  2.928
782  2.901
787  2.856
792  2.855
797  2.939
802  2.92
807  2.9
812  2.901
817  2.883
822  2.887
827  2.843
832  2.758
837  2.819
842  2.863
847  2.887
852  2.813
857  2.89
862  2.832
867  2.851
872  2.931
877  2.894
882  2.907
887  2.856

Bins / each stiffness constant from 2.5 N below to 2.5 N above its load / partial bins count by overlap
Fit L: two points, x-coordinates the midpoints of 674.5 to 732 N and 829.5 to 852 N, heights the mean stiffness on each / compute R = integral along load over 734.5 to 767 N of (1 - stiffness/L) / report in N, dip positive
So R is 5.9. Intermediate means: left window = 2.94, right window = 2.83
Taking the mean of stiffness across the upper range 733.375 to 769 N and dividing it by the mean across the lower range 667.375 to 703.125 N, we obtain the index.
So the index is 0.8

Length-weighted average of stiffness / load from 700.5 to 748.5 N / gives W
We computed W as 2.72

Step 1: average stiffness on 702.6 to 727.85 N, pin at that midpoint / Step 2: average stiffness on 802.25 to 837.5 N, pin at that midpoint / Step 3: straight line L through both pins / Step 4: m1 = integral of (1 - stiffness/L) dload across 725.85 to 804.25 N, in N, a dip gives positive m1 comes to 6.9 N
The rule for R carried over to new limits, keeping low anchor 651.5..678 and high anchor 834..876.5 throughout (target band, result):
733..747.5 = 2.9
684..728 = -0.1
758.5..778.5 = 1.2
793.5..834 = 0.1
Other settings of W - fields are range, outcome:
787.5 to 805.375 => 2.9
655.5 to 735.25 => 2.93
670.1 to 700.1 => 2.96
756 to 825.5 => 2.83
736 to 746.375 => 2.3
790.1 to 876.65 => 2.87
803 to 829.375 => 2.89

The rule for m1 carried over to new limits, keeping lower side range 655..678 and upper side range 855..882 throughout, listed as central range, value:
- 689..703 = -0.1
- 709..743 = 2.3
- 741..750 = 2.3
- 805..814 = 0.0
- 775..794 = 0.2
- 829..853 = 0.5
